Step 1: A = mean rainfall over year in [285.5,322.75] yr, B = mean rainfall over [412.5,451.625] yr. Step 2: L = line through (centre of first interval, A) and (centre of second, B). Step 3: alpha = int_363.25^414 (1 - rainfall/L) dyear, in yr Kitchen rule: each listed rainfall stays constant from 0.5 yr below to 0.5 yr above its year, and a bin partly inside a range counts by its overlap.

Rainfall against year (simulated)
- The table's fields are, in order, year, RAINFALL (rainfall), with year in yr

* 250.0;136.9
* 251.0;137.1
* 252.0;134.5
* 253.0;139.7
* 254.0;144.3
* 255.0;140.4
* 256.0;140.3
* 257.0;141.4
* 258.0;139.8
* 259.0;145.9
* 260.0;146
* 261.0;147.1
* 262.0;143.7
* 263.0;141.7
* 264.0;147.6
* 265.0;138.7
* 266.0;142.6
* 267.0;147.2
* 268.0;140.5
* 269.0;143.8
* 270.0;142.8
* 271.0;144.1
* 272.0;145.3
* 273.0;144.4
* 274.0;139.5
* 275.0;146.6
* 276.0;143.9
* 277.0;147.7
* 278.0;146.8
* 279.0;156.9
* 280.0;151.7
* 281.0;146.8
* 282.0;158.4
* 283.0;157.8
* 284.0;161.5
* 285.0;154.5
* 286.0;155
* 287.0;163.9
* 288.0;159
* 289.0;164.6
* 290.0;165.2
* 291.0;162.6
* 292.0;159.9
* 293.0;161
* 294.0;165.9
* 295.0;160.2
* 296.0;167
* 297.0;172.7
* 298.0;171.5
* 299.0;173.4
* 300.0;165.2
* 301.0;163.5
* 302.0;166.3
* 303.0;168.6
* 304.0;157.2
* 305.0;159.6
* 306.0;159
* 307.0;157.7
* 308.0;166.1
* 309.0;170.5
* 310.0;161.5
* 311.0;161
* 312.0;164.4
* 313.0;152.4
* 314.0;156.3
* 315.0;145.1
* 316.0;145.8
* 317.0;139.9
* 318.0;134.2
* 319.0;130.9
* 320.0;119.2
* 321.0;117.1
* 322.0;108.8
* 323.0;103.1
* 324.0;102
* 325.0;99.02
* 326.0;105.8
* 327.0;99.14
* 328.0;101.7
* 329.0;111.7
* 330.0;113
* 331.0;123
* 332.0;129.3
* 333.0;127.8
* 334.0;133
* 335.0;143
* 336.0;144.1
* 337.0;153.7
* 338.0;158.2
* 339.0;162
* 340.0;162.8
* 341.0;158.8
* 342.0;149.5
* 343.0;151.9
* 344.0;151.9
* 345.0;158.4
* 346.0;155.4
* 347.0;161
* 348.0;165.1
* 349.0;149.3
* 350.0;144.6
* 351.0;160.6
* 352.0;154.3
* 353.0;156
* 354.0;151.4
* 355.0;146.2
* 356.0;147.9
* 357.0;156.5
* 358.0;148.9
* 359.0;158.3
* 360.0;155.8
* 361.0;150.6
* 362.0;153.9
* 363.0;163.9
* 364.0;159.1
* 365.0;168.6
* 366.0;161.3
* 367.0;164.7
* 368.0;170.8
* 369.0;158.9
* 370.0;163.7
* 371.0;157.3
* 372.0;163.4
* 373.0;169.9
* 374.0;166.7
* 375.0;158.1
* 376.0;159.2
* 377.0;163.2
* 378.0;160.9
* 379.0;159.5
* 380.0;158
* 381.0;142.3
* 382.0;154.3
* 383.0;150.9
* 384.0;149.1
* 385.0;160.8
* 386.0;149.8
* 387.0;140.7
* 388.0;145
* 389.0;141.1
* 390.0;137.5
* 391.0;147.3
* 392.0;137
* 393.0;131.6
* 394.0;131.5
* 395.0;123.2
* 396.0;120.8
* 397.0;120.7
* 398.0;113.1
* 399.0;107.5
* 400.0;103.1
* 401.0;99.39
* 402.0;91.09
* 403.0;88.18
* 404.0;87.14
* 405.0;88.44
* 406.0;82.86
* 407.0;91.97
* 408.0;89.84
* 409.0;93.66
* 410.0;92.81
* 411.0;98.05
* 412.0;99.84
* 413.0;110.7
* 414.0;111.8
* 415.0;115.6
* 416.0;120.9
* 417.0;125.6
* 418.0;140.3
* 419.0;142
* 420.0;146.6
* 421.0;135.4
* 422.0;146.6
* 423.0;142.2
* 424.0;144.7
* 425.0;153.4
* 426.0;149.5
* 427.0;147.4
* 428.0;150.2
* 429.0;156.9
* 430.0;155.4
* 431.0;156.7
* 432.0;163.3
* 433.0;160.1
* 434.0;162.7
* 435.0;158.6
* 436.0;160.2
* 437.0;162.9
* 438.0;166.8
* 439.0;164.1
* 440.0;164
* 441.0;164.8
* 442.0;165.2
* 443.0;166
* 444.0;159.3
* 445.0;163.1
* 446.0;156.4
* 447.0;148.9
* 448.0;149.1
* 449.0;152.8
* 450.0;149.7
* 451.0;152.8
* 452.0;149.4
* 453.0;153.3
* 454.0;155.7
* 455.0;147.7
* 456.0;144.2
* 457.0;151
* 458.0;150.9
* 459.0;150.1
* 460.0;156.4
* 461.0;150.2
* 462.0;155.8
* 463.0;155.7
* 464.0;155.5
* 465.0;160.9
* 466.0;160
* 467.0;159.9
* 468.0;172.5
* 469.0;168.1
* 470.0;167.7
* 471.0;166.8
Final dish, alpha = 6.1 yr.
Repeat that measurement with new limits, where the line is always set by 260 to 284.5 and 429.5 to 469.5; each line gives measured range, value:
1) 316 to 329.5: 3.2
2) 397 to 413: 6.0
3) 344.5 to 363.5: -0.4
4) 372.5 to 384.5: -0.3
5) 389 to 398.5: 1.5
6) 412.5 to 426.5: 1.9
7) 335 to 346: -0.3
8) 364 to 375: -0.8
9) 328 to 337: 1.3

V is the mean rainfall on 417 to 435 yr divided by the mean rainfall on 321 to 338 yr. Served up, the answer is 1.25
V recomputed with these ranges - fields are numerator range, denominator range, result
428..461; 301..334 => 1.15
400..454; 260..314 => 0.88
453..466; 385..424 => 1.29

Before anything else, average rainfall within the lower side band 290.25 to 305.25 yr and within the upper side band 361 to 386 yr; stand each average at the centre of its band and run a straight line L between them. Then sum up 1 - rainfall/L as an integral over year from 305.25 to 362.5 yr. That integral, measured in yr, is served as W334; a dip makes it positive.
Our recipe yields 6.8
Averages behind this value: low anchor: 165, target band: 143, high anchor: 160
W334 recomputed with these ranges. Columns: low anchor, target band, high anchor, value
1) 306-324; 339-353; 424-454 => -0.94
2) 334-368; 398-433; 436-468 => 7.67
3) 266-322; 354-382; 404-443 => -2.91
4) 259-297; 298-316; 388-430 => -2.02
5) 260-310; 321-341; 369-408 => 2.73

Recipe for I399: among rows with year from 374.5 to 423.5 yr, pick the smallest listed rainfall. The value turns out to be 82.86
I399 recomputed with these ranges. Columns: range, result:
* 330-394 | 113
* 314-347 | 99.02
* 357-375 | 148.9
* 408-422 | 89.84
